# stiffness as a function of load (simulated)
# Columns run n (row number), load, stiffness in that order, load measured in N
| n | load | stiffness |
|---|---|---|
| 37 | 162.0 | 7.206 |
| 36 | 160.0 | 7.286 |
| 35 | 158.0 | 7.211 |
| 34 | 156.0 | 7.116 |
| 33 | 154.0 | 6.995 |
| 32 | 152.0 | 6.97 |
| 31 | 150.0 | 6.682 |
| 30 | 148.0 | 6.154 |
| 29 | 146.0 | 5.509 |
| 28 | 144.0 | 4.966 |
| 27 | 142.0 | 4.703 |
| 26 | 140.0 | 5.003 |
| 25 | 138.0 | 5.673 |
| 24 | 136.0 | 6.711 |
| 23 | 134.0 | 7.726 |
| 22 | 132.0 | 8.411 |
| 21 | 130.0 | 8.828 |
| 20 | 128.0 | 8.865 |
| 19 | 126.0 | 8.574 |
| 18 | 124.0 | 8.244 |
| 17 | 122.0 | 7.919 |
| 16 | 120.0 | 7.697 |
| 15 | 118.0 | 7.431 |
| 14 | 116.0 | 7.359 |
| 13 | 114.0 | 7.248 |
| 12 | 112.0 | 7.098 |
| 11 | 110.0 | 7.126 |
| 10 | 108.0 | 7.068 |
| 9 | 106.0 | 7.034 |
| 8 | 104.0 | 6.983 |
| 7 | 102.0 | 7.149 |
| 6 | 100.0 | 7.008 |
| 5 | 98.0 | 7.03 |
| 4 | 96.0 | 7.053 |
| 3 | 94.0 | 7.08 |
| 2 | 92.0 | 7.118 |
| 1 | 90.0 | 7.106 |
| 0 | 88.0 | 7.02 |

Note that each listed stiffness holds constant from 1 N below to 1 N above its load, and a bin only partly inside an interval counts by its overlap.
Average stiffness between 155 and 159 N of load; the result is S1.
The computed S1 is 7.16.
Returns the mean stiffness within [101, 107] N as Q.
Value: 7.06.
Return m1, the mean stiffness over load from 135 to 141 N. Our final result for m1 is 5.8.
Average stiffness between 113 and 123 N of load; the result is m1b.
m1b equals 7.53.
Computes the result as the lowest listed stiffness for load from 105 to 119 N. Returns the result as 7.034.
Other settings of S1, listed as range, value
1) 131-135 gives 8.07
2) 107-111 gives 7.1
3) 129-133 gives 8.62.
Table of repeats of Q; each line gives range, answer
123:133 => 8.58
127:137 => 8.11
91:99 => 7.07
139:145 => 4.89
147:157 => 6.78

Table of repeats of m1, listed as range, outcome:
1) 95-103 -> 7.06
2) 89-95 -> 7.1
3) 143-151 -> 5.83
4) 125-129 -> 8.72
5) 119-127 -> 8.11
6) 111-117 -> 7.23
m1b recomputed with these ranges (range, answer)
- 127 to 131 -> 8.85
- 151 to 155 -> 6.98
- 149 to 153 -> 6.83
